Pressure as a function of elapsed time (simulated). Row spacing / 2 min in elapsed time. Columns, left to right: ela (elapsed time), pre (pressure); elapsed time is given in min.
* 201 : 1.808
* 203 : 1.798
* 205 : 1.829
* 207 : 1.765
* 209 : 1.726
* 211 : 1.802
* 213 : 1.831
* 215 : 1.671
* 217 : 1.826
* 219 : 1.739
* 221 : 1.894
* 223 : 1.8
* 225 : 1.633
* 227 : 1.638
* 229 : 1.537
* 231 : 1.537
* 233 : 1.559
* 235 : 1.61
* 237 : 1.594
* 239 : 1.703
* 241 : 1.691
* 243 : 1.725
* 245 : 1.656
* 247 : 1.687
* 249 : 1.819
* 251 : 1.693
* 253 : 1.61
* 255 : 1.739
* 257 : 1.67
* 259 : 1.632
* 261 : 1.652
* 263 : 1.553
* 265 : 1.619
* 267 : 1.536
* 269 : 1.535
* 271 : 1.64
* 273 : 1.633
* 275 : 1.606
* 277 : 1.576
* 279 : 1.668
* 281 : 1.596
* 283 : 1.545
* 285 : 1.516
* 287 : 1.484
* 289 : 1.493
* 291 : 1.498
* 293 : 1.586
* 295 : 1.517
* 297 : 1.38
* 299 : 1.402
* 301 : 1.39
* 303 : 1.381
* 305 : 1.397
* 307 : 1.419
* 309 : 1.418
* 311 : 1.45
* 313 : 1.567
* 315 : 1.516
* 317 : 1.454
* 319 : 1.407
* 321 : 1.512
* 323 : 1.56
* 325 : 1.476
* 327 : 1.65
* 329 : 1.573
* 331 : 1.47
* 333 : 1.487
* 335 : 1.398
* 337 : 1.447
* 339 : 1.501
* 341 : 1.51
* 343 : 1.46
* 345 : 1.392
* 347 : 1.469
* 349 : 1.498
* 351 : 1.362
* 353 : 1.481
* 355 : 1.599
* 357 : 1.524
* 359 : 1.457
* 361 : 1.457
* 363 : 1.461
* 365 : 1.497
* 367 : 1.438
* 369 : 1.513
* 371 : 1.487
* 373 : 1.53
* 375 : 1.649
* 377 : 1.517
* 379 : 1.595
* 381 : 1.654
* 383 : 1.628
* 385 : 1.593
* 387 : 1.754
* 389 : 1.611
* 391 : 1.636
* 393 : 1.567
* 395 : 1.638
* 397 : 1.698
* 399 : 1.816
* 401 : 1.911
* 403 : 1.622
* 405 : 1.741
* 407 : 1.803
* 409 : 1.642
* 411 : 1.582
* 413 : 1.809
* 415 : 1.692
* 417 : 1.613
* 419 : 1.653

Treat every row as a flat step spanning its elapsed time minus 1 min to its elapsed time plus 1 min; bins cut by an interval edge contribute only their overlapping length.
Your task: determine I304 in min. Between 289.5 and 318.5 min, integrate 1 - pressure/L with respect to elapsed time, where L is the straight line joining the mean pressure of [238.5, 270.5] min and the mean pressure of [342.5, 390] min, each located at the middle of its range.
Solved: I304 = 2.6 min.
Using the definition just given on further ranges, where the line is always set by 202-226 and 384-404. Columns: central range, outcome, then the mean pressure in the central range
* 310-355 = 6.0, 1.49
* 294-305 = 2.0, 1.41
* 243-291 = 3.7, 1.62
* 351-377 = 3.0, 1.5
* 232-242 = 0.8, 1.63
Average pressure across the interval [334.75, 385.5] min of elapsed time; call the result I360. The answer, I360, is 1.51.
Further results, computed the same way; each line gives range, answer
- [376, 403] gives 1.66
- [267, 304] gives 1.53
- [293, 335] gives 1.47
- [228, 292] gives 1.61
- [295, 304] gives 1.4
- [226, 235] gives 1.57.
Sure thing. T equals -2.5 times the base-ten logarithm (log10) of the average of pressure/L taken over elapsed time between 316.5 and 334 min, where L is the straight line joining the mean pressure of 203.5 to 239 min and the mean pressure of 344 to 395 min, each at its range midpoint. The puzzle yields 0.053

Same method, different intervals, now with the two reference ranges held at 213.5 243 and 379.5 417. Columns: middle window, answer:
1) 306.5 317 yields 0.143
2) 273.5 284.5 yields 0.056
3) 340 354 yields 0.160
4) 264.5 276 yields 0.057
